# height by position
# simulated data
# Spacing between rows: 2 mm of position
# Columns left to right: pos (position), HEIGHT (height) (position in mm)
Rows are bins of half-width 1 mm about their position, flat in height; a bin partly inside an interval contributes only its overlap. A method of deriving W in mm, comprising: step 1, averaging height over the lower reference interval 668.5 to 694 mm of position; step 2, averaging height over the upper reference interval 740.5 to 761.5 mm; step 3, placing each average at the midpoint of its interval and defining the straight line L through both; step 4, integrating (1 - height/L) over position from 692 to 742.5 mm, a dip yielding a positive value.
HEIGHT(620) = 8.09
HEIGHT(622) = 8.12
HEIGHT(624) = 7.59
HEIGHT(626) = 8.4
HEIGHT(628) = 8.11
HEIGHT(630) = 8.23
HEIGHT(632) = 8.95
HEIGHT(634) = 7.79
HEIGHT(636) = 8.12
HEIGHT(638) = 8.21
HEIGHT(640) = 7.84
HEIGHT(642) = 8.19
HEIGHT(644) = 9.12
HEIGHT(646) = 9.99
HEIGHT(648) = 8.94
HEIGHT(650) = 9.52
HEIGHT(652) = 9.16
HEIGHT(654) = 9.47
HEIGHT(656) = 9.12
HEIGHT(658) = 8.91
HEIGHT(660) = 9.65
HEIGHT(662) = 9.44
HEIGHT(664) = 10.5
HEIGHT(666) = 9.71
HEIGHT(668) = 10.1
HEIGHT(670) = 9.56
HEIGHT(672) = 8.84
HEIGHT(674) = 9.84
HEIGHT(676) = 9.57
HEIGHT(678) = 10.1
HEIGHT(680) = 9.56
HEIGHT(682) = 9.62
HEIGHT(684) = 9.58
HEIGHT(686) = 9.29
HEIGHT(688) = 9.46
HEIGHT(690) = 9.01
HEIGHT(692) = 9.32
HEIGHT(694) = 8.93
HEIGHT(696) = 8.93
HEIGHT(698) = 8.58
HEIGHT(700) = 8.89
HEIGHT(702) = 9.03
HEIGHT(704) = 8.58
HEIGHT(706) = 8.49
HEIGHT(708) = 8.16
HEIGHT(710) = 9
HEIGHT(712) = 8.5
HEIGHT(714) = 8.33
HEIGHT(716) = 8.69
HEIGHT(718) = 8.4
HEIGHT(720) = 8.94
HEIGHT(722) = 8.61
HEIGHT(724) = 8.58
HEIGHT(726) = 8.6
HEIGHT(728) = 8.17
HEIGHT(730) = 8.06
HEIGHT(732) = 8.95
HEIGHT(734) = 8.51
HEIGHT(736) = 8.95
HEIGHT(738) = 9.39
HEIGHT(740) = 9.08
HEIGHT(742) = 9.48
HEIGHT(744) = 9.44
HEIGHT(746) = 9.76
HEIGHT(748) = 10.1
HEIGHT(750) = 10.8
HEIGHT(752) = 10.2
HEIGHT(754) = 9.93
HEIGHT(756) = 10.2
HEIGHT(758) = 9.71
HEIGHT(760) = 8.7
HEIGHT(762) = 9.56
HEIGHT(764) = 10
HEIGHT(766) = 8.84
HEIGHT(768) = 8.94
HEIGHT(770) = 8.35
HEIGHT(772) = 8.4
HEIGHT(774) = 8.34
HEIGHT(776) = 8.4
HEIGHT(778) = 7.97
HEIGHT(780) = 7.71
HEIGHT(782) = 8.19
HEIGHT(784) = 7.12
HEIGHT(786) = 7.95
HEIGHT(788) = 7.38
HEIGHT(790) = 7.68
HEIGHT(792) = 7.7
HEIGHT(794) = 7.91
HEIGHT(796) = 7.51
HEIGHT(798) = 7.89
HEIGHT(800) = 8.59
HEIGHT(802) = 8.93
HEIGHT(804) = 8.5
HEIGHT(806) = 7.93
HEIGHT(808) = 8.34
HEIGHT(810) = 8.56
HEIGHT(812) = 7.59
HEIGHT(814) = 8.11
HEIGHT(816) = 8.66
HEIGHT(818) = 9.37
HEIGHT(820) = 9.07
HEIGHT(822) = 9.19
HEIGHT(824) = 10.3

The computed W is 4.9 mm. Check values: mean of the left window 9.47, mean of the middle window 8.72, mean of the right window 9.81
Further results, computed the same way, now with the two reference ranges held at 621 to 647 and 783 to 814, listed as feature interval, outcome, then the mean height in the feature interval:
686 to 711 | -2.05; 8.88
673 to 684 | -1.96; 9.72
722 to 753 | -4.08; 9.19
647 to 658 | -1.19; 9.21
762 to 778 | -1.41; 8.75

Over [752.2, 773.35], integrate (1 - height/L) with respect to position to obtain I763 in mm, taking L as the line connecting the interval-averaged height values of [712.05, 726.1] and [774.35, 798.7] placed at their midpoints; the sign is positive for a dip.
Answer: -3.2 mm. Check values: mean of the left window 8.59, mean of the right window 7.8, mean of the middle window 9.28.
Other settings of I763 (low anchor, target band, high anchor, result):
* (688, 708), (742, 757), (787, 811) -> -2.8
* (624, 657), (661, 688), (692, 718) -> -3.1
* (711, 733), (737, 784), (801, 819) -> -3.6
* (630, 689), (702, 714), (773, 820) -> 0.4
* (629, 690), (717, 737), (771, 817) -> 0.1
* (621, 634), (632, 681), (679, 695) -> -2.5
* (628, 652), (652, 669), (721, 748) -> -1.7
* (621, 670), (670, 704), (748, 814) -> -1.8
